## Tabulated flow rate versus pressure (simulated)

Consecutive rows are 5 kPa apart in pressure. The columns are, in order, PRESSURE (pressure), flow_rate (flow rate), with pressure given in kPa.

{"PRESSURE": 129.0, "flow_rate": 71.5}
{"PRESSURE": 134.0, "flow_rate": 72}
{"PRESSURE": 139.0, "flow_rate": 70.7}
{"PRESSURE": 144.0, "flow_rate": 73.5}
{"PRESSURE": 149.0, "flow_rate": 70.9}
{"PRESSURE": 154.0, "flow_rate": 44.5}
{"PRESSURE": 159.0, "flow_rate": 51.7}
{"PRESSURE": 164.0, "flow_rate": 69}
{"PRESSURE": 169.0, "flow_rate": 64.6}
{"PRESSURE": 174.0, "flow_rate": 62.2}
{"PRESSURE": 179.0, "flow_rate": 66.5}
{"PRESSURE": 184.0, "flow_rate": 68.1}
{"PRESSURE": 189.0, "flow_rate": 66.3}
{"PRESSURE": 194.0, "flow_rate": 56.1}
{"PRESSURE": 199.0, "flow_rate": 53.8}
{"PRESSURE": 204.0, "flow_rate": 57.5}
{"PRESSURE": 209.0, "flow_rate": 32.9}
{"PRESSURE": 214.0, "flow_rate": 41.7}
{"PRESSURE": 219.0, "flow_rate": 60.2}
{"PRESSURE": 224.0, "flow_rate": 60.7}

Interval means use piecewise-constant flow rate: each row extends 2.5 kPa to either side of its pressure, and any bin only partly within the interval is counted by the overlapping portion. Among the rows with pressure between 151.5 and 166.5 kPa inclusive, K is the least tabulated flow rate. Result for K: 44.5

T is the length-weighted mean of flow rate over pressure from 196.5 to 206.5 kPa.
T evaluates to 55.6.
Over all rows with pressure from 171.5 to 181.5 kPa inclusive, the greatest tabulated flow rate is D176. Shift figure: 66.5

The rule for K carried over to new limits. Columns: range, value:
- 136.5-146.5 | 70.7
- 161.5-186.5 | 62.2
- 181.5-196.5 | 56.1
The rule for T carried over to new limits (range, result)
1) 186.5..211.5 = 53.3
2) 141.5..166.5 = 61.9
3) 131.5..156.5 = 66.3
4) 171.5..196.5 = 63.8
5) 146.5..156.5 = 57.7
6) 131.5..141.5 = 71.3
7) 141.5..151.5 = 72.2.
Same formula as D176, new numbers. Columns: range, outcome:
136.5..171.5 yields 73.5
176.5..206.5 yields 68.1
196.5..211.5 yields 57.5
